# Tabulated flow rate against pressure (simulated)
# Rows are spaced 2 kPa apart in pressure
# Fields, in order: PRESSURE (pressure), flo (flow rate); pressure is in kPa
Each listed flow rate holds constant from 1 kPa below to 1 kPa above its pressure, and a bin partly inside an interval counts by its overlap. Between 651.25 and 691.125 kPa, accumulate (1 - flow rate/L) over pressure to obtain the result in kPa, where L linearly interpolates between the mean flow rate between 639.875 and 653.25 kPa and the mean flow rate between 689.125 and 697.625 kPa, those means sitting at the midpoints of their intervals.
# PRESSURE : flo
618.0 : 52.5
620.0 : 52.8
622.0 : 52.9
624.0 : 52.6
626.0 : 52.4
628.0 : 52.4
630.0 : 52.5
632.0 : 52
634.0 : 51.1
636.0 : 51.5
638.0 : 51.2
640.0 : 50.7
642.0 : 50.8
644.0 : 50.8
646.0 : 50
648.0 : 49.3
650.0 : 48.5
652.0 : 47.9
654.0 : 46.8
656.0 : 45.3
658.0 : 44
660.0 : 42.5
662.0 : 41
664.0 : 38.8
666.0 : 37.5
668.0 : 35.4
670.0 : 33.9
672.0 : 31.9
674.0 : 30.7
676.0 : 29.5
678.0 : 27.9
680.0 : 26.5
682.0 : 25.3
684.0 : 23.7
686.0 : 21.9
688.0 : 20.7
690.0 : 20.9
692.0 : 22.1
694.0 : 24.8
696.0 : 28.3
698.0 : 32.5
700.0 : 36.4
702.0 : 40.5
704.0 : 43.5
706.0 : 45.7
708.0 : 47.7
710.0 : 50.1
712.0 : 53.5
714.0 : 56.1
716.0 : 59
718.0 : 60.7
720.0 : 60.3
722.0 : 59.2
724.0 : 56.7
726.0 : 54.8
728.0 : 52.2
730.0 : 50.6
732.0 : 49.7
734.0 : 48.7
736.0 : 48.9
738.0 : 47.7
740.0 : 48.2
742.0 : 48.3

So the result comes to 3.9 kPa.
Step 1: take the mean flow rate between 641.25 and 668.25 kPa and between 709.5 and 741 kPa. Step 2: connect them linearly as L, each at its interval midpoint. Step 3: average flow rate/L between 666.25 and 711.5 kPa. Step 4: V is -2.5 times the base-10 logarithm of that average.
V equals 0.47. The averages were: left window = 45.1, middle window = 32.1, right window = 53.6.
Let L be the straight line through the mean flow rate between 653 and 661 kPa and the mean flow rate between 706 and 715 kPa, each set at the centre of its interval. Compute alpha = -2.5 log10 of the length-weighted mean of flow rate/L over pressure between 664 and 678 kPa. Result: 0.36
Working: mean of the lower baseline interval 44.6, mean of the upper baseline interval 51.2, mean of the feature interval 33.2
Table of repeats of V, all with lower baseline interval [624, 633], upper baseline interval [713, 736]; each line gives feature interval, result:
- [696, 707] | 0.37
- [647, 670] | 0.23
